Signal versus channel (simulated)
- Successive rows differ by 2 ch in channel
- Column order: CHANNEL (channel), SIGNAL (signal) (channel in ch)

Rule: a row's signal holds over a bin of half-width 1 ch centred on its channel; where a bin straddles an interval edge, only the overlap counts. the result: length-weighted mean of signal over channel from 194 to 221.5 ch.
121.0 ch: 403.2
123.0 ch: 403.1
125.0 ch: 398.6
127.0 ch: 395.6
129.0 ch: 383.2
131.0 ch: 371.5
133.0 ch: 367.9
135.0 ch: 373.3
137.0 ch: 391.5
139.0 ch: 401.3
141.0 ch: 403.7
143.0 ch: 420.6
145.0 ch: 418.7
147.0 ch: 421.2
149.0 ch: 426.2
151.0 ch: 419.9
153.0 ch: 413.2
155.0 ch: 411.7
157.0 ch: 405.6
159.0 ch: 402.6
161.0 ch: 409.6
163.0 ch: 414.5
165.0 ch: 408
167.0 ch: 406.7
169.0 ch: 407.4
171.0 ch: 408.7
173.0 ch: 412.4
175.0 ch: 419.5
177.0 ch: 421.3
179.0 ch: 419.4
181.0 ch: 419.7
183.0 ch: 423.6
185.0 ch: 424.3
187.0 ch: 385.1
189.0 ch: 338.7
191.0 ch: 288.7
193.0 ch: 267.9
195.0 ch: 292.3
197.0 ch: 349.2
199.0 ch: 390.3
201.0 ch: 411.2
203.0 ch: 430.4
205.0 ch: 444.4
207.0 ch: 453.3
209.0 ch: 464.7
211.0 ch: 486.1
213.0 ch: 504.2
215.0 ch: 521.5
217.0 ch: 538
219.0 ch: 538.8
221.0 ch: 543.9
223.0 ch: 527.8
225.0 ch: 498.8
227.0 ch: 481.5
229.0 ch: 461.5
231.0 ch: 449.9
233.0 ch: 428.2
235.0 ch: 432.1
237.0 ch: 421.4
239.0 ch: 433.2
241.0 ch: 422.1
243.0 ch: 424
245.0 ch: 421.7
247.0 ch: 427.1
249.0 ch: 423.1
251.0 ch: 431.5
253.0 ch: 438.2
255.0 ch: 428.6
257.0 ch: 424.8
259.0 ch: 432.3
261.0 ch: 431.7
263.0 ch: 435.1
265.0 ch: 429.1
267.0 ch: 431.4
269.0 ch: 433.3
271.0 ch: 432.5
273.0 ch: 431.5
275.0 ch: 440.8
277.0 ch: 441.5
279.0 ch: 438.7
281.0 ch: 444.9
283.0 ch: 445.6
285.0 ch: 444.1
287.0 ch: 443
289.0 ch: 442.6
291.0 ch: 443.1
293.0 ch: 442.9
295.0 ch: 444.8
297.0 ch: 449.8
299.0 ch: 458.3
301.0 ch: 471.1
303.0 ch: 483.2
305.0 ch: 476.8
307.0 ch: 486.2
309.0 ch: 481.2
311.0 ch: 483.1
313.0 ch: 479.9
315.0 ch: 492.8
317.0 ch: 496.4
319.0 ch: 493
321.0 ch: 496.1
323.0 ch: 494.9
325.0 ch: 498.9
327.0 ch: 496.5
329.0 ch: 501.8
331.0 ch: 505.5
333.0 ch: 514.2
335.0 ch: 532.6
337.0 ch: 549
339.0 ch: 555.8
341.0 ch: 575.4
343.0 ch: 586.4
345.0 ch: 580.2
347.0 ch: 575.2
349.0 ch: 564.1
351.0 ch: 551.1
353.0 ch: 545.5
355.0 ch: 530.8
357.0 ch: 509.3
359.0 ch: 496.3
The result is 453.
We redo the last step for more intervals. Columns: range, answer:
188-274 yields 435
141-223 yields 421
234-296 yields 434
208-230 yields 506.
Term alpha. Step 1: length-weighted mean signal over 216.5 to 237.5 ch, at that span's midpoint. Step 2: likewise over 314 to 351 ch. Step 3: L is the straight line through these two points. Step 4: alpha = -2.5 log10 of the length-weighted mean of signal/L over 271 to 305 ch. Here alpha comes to 0.14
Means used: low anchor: 484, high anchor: 529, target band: 448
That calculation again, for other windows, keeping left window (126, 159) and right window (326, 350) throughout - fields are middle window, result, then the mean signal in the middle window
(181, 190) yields 0.10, 396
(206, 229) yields -0.11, 503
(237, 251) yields 0.12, 425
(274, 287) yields 0.14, 443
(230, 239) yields 0.09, 433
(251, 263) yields 0.13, 431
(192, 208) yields 0.17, 380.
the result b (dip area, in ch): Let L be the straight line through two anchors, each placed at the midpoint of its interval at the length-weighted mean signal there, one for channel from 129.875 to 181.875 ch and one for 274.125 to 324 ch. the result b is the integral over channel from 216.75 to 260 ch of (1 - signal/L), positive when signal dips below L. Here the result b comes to -1.4 ch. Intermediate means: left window 407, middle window 454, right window 465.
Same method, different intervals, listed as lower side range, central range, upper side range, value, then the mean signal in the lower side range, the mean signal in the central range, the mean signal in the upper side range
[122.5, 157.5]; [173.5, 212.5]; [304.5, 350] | 3.30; 401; 398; 519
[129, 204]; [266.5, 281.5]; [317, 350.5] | 1.43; 394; 437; 532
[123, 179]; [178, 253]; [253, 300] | -1.84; 405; 433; 439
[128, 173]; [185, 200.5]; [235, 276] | 2.82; 404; 339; 430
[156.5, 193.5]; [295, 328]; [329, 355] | 2.50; 395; 482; 550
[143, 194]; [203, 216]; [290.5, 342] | -1.50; 400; 475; 493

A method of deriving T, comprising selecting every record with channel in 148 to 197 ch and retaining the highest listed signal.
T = 426.2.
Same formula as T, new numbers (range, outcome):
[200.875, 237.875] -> 543.9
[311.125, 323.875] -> 496.4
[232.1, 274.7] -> 438.2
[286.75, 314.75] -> 486.2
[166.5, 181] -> 421.3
